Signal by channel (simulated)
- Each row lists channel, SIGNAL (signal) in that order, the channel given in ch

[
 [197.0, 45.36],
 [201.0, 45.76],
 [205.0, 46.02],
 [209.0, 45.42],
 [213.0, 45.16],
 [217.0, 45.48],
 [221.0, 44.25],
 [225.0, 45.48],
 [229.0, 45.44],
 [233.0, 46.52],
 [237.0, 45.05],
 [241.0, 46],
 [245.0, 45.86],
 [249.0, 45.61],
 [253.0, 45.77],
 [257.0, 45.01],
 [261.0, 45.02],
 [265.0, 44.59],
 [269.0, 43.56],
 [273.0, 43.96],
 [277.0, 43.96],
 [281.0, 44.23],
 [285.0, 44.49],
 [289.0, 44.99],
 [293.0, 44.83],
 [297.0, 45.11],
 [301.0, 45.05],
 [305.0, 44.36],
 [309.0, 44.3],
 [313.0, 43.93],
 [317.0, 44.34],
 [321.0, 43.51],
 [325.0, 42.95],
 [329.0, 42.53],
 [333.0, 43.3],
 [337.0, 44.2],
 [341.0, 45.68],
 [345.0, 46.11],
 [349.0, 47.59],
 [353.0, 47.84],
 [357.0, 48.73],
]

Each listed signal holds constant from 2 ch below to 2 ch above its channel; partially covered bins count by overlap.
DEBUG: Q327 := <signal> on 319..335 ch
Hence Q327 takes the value 43.1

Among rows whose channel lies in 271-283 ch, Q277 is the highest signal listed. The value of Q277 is 44.23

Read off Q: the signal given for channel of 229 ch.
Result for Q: 45.44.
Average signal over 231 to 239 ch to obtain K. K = 45.8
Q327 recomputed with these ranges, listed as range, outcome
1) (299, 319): 44.4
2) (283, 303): 44.9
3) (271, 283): 44.1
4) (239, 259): 45.6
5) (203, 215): 45.5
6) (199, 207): 45.9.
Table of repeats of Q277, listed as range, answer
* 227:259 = 46.52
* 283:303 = 45.11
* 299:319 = 45.05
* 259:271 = 45.02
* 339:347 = 46.11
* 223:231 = 45.48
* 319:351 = 47.59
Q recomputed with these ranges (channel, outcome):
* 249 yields 45.61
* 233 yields 46.52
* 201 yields 45.76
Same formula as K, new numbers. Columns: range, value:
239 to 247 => 45.9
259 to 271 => 44.4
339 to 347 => 45.9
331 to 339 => 43.8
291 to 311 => 44.7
